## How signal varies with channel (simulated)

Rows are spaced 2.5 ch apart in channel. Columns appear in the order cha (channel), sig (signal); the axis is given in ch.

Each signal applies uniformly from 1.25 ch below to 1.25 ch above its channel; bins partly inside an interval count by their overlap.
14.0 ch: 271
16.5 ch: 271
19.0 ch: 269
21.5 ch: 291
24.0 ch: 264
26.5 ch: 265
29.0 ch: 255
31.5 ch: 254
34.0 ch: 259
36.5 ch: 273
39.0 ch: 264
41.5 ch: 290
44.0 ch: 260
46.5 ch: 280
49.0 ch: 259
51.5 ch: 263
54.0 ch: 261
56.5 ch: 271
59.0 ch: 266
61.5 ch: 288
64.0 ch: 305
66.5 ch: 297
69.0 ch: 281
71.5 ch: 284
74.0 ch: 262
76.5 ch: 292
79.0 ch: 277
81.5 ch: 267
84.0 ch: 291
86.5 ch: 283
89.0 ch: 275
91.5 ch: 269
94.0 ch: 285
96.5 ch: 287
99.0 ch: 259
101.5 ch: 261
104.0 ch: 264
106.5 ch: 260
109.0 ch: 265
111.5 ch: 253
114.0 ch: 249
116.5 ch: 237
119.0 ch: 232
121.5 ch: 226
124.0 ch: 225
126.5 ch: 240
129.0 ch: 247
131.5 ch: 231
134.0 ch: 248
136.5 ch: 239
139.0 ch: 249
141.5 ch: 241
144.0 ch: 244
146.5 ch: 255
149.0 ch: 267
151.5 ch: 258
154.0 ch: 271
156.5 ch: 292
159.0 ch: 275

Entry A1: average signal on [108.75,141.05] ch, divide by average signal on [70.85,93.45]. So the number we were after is 0.9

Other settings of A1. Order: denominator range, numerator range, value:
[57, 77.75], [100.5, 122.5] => 0.88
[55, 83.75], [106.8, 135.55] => 0.86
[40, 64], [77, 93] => 1.02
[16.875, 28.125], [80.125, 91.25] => 1.02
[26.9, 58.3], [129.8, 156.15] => 0.95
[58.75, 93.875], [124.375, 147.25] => 0.86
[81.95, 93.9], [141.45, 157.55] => 0.94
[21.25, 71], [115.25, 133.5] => 0.86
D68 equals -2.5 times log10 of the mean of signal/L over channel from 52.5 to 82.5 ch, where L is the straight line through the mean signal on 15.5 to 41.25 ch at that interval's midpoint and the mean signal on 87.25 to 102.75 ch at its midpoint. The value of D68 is -0.03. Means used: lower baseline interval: 267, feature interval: 279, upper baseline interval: 273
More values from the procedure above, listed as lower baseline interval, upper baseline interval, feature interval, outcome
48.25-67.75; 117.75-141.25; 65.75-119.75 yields -0.049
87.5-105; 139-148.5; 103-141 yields 0.065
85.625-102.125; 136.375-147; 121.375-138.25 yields 0.067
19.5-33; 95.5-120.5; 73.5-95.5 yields -0.079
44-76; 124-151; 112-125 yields 0.080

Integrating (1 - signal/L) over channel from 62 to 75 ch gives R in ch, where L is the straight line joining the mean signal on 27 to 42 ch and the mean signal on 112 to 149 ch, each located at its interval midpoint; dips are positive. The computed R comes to -1.5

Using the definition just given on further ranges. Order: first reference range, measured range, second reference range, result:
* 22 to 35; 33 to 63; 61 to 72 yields 0.7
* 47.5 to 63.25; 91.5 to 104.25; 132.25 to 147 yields -0.7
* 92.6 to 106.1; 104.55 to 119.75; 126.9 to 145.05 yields 0.6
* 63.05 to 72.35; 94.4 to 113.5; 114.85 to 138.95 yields -0.5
